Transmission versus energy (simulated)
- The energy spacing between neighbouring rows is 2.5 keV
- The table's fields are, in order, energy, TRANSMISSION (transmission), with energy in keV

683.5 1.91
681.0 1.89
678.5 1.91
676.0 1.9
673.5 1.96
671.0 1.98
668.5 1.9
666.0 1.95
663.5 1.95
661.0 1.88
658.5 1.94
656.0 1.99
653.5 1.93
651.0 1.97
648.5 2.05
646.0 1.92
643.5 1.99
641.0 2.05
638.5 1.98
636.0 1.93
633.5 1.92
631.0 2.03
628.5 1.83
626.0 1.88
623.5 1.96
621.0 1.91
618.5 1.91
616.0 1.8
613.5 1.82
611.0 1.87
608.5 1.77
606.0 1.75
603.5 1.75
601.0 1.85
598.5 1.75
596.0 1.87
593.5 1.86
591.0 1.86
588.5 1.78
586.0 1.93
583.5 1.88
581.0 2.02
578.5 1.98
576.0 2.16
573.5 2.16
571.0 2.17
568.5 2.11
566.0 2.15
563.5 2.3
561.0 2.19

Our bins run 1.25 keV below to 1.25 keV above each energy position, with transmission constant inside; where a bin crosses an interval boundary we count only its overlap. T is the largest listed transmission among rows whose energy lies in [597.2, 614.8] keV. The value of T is 1.87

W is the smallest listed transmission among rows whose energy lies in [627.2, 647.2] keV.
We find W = 1.83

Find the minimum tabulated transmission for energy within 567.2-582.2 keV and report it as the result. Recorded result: 1.98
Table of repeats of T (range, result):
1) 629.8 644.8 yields 2.05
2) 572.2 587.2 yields 2.16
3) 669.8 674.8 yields 1.98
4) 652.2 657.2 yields 1.99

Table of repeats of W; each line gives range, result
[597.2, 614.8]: 1.75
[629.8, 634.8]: 1.92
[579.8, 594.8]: 1.78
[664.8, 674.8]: 1.9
